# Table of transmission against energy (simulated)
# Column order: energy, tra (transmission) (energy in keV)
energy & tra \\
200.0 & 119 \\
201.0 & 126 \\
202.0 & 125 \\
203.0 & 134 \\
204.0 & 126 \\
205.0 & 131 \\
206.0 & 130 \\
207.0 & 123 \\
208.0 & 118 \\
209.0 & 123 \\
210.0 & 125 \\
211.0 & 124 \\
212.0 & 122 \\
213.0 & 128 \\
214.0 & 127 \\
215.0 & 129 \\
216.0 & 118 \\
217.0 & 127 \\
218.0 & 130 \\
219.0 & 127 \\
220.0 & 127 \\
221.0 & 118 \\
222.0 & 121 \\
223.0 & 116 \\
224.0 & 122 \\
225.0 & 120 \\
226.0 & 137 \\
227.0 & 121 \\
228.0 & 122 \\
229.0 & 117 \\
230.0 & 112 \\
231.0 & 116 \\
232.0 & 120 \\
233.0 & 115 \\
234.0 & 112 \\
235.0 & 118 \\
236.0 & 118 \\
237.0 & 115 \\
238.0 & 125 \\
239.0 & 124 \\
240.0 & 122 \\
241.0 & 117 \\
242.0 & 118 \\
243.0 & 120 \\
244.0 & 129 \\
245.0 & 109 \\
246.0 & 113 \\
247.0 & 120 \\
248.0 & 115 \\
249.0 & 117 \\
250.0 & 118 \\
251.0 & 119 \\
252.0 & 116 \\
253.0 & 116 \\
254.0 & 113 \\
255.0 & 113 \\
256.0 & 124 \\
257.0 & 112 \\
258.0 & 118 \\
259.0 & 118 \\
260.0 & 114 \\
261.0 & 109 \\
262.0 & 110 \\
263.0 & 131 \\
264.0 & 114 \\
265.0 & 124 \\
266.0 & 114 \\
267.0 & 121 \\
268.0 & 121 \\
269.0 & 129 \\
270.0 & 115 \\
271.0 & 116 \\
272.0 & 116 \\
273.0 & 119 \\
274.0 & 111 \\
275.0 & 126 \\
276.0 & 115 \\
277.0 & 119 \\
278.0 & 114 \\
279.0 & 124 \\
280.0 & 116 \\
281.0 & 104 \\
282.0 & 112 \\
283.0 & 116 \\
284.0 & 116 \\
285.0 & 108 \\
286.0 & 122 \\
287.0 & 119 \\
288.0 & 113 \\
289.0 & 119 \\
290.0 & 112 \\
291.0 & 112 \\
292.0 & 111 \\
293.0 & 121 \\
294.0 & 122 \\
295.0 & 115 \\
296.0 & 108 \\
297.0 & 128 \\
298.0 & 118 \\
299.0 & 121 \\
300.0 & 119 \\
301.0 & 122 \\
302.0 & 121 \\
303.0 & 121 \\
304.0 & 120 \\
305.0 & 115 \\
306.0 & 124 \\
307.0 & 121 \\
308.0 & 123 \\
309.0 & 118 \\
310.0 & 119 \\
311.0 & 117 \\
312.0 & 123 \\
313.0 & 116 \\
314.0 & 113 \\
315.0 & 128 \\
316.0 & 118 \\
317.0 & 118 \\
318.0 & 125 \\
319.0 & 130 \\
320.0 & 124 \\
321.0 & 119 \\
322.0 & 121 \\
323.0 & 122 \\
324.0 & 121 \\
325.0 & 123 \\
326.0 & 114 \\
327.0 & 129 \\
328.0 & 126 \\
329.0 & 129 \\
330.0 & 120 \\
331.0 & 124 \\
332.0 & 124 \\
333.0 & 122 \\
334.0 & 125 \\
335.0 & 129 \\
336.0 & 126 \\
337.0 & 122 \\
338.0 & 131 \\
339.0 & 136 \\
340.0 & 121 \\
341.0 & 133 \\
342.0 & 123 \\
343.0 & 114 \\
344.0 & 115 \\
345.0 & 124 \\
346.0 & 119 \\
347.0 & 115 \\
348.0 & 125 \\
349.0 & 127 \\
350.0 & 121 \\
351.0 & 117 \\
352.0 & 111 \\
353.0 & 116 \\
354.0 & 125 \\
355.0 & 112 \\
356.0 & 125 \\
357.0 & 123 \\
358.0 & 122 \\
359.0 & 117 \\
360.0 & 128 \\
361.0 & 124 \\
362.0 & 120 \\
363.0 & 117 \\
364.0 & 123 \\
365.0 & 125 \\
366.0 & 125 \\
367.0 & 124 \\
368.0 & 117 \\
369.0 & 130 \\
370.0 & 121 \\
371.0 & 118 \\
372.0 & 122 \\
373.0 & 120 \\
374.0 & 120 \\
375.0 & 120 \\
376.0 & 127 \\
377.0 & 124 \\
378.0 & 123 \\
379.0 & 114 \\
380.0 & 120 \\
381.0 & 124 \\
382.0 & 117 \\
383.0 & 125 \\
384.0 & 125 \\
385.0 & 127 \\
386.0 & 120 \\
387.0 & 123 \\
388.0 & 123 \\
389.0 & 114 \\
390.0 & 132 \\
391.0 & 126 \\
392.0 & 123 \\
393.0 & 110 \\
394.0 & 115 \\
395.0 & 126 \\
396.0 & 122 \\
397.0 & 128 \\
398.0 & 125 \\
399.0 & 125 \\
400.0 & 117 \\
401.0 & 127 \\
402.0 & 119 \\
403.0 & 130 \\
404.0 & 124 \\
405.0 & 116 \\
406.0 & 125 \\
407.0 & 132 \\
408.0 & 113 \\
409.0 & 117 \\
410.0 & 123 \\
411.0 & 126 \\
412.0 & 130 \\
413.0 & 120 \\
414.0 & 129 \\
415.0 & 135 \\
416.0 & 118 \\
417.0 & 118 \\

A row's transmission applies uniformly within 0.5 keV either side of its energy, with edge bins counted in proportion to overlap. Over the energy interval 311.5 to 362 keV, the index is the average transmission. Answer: 122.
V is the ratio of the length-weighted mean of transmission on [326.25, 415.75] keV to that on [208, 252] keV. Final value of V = 1.0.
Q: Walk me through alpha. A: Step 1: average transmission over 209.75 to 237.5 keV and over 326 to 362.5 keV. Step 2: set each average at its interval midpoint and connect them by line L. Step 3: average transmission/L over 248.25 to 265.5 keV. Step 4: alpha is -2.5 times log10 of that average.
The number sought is 0.05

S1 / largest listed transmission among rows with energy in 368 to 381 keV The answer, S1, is 130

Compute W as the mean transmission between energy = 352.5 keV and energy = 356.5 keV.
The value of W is 120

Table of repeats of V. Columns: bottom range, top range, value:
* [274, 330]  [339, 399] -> 1.02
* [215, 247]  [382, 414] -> 1.02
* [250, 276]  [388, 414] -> 1.04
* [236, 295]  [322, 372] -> 1.04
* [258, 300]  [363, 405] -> 1.05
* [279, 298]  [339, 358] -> 1.05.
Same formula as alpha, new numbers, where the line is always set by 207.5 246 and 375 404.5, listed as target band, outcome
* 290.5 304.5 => 0.03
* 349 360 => 0.02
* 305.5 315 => 0.02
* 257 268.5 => 0.04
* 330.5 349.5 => -0.02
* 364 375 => 0.00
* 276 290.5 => 0.06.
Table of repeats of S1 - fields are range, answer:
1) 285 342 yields 136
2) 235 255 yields 129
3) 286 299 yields 128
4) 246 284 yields 131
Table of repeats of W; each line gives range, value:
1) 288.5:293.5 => 115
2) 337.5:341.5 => 130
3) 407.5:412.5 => 122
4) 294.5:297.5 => 117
